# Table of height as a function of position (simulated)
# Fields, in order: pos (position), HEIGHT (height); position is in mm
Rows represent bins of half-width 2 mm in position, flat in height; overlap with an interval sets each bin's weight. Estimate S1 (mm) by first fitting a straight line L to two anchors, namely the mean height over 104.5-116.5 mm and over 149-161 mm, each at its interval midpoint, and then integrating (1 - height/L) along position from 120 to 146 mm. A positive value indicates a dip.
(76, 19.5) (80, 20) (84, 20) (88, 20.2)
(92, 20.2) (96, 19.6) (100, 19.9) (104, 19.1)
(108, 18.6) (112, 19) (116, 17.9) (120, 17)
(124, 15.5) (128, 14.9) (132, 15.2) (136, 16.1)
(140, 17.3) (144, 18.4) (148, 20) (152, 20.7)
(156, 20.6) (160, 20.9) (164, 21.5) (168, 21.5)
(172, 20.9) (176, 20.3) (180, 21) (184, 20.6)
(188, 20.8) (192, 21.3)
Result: 4.47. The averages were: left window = 18.7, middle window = 16.3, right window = 20.7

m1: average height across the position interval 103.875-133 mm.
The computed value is 17.1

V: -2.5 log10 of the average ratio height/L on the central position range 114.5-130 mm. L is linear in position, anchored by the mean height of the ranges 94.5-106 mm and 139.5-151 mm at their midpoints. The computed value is 0.18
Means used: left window 19.5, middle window 16.3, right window 18.9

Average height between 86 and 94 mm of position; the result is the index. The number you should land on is 20.2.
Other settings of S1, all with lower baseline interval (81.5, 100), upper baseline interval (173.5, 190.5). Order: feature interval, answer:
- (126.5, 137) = 2.56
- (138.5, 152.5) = 0.98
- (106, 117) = 0.87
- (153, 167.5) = -0.35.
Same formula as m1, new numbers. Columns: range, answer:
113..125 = 17.1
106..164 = 18.1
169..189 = 20.8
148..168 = 20.9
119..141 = 15.9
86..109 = 19.6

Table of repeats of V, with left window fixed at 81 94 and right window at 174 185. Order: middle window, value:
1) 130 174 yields 0.061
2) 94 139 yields 0.159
